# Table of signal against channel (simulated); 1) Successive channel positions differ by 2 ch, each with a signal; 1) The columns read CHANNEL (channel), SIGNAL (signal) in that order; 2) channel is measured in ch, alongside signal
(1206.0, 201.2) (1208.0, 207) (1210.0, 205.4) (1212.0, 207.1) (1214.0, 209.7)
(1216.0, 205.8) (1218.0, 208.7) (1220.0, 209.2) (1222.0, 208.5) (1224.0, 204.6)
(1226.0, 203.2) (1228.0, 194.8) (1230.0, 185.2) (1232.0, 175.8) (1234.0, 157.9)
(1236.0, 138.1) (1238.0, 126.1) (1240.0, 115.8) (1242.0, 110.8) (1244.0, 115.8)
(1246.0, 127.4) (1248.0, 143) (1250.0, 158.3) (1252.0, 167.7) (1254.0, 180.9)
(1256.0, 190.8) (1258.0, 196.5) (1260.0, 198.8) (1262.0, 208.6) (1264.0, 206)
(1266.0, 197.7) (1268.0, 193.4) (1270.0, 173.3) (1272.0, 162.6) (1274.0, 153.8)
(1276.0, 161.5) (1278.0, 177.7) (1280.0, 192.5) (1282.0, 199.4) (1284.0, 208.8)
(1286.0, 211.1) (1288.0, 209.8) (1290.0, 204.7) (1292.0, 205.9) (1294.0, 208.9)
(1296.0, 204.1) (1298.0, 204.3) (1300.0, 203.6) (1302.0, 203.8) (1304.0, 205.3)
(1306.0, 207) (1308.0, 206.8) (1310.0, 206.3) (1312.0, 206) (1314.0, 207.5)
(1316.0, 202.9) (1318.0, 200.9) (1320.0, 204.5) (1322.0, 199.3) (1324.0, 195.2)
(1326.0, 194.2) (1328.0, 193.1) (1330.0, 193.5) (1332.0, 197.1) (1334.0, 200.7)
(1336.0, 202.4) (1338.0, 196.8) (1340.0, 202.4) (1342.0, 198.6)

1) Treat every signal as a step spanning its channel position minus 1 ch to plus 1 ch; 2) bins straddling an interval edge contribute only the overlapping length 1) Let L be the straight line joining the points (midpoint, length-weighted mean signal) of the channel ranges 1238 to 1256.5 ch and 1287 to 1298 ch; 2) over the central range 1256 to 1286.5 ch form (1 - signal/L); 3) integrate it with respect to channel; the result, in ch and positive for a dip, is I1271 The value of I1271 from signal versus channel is -2.32 ch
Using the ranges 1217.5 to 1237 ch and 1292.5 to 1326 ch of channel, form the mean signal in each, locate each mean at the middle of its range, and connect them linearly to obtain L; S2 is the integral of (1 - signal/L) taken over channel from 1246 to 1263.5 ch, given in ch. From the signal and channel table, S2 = 1.4 ch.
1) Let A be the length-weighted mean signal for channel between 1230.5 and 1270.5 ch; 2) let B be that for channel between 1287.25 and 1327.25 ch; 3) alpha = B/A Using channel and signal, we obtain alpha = 1.2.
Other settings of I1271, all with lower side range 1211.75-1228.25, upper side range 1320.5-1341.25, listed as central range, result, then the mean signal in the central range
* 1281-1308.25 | -0.75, 206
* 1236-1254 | 6.01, 136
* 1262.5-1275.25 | 1.30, 182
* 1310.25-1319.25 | -0.25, 204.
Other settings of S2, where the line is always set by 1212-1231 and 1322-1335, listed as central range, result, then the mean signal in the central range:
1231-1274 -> 8.0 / 164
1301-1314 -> -0.6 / 206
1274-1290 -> 0.5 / 193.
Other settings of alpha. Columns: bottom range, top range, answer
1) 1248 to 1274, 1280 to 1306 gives 1.12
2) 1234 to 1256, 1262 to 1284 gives 1.30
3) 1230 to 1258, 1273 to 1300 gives 1.31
